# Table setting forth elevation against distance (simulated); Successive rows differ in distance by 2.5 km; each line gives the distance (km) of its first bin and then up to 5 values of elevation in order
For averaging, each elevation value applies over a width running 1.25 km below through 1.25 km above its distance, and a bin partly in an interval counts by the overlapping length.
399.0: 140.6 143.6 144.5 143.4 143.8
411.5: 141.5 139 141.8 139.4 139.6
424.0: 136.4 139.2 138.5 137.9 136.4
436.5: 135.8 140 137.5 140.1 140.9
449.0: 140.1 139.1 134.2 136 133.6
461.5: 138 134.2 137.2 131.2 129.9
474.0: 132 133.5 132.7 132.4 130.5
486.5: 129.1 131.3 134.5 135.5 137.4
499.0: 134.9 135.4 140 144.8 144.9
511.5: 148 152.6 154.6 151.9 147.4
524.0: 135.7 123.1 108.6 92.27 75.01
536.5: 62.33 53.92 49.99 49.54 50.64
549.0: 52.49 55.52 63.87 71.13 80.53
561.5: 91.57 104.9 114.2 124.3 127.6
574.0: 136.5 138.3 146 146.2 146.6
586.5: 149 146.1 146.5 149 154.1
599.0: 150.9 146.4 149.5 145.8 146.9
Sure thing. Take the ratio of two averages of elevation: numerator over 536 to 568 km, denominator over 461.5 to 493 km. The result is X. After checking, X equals 0.53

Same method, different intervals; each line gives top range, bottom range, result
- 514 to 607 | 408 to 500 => 0.83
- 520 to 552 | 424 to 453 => 0.59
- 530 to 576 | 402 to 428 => 0.58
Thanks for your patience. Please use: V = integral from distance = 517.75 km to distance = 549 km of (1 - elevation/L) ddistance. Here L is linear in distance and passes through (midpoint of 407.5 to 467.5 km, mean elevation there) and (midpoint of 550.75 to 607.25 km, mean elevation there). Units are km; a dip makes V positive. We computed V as 9.6 km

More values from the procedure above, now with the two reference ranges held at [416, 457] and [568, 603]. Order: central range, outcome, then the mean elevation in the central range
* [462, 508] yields 1.9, 134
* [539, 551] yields 7.7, 51.3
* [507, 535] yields 2.0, 131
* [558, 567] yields 2.9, 96.9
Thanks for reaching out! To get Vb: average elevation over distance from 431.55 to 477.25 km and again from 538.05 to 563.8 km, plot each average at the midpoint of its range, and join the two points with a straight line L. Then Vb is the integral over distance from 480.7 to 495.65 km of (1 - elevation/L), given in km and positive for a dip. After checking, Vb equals -2.9 km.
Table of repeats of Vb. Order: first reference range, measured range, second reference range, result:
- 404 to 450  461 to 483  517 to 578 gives -1.8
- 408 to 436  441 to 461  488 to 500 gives 0.0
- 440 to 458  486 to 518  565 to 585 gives -0.9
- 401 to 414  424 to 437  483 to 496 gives 0.2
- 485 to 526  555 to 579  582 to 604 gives 5.7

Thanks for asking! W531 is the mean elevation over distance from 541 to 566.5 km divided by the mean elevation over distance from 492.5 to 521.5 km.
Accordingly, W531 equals 0.49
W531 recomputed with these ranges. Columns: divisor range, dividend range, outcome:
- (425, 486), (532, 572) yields 0.56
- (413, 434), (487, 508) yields 0.98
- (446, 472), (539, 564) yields 0.47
